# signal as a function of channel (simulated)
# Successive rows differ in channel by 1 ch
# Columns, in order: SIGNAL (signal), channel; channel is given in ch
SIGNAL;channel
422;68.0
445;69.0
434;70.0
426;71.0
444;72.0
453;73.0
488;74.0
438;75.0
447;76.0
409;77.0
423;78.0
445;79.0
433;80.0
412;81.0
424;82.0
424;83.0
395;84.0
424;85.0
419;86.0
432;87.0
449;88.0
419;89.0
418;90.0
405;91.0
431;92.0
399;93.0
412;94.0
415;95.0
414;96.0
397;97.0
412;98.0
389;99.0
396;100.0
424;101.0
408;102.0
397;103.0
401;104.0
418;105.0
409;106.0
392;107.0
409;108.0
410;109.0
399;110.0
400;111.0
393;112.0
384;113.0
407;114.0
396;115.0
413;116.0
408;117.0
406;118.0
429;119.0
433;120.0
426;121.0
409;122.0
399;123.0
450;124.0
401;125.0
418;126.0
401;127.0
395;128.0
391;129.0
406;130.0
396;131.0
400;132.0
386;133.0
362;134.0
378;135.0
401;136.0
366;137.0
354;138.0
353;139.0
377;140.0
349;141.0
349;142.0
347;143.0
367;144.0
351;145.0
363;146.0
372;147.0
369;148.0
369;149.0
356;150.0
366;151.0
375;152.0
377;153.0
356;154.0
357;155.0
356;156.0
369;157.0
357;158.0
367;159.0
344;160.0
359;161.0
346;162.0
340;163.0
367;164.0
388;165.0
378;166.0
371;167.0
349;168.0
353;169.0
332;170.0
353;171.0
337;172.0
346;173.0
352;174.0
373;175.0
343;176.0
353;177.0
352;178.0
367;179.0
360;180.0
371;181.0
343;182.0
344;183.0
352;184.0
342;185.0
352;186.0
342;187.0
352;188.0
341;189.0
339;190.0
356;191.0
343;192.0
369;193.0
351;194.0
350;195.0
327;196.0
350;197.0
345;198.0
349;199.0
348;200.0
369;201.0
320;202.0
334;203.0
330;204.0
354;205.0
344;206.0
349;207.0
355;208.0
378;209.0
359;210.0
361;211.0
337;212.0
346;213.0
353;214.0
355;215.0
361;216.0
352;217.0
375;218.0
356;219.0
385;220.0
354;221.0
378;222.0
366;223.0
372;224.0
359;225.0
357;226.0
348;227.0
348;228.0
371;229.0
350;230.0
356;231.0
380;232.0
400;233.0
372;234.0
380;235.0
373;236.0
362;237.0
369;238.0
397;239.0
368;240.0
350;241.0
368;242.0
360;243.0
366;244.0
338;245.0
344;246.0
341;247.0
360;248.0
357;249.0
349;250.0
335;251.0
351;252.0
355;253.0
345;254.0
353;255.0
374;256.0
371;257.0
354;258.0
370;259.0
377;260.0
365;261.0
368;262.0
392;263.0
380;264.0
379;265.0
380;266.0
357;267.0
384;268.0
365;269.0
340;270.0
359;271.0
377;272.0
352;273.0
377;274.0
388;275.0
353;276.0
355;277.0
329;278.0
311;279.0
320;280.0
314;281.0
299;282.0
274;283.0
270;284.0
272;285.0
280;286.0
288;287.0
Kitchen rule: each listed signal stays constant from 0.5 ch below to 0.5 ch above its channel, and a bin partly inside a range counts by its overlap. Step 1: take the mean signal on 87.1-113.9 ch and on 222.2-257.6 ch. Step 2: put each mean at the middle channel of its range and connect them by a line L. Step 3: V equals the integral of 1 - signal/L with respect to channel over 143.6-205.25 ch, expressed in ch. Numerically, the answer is 4.68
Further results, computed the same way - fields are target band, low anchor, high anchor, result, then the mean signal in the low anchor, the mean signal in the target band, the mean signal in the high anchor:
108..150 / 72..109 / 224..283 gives 1.6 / 419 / 390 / 359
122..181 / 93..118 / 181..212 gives 1.2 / 404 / 369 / 348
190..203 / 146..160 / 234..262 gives 0.6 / 364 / 347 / 361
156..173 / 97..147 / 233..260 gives 1.2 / 394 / 357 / 361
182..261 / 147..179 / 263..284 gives -0.7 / 359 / 356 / 349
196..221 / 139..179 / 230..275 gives 0.7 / 359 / 352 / 365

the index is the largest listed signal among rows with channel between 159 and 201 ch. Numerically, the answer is 388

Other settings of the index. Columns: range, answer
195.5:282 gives 400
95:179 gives 450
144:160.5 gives 377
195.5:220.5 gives 385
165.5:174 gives 378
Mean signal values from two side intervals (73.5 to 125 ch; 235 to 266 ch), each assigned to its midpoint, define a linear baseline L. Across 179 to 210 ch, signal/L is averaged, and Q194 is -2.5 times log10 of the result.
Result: 0.10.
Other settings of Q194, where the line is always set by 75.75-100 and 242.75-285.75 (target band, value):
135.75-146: 0.11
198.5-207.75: 0.09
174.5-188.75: 0.08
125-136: 0.02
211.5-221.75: 0.03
